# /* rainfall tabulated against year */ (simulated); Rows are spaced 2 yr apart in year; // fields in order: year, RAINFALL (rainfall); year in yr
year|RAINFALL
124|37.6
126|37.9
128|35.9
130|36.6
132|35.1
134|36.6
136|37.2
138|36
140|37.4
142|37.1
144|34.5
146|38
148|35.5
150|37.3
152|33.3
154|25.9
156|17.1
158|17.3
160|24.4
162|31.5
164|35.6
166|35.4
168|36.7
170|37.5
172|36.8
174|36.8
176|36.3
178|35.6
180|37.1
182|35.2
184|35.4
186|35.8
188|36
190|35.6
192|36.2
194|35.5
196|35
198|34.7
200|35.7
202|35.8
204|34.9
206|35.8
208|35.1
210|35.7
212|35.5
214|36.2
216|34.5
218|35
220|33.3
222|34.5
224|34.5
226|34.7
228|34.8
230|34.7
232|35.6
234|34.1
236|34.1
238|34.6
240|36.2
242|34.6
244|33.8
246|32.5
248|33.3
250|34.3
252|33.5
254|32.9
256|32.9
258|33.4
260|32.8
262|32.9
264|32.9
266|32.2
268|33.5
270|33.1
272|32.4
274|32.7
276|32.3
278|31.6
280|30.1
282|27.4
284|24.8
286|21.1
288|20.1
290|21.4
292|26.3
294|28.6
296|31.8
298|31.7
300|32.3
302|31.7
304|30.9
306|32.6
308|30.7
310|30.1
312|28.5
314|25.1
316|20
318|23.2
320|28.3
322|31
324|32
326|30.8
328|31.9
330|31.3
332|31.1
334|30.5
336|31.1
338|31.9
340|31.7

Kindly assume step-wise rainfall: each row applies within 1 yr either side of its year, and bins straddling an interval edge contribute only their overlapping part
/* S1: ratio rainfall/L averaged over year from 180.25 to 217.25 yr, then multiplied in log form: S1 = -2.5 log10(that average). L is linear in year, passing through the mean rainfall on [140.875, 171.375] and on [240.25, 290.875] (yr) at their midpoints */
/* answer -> -0.13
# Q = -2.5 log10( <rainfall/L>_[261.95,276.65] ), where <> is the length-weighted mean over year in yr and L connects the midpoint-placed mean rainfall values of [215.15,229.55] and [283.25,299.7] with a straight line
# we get -0.14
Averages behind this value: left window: 34.5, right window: 26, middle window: 32.8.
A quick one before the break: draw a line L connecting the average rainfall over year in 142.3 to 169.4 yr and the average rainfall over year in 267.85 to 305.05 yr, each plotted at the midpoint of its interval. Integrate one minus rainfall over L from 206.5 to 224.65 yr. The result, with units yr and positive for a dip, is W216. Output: -2.8 yr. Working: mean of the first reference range 31.2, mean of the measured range 35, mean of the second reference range 29.1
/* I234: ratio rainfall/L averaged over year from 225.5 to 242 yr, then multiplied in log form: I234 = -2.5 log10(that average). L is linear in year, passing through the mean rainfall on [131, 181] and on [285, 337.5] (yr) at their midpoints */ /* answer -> -0.12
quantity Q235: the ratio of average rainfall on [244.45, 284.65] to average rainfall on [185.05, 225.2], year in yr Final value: 0.91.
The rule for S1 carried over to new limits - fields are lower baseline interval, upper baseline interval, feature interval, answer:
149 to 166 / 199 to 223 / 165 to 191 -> -0.172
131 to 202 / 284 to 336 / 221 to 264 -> -0.094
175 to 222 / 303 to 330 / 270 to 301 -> 0.081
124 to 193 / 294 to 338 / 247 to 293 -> 0.031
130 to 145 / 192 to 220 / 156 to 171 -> 0.186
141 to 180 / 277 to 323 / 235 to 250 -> -0.145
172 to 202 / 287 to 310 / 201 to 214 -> -0.030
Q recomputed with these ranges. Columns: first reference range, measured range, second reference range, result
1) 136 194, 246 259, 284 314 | -0.11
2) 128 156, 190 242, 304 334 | -0.09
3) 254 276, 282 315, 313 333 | 0.09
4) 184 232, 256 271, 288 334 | -0.04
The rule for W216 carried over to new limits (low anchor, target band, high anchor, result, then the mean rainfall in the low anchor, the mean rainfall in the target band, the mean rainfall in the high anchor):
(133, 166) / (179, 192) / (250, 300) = -1.7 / 32.3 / 35.9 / 30.2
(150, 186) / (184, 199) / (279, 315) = -1.8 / 32.5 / 35.5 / 28.1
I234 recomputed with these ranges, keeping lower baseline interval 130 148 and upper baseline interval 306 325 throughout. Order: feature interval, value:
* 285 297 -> 0.17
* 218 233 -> -0.08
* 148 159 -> 0.30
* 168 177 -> -0.06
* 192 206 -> -0.06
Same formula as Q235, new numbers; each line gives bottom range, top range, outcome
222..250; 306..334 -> 0.84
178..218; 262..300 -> 0.82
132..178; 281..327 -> 0.83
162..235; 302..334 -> 0.83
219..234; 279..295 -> 0.72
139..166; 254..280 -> 1.04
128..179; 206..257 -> 1.02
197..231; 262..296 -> 0.83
